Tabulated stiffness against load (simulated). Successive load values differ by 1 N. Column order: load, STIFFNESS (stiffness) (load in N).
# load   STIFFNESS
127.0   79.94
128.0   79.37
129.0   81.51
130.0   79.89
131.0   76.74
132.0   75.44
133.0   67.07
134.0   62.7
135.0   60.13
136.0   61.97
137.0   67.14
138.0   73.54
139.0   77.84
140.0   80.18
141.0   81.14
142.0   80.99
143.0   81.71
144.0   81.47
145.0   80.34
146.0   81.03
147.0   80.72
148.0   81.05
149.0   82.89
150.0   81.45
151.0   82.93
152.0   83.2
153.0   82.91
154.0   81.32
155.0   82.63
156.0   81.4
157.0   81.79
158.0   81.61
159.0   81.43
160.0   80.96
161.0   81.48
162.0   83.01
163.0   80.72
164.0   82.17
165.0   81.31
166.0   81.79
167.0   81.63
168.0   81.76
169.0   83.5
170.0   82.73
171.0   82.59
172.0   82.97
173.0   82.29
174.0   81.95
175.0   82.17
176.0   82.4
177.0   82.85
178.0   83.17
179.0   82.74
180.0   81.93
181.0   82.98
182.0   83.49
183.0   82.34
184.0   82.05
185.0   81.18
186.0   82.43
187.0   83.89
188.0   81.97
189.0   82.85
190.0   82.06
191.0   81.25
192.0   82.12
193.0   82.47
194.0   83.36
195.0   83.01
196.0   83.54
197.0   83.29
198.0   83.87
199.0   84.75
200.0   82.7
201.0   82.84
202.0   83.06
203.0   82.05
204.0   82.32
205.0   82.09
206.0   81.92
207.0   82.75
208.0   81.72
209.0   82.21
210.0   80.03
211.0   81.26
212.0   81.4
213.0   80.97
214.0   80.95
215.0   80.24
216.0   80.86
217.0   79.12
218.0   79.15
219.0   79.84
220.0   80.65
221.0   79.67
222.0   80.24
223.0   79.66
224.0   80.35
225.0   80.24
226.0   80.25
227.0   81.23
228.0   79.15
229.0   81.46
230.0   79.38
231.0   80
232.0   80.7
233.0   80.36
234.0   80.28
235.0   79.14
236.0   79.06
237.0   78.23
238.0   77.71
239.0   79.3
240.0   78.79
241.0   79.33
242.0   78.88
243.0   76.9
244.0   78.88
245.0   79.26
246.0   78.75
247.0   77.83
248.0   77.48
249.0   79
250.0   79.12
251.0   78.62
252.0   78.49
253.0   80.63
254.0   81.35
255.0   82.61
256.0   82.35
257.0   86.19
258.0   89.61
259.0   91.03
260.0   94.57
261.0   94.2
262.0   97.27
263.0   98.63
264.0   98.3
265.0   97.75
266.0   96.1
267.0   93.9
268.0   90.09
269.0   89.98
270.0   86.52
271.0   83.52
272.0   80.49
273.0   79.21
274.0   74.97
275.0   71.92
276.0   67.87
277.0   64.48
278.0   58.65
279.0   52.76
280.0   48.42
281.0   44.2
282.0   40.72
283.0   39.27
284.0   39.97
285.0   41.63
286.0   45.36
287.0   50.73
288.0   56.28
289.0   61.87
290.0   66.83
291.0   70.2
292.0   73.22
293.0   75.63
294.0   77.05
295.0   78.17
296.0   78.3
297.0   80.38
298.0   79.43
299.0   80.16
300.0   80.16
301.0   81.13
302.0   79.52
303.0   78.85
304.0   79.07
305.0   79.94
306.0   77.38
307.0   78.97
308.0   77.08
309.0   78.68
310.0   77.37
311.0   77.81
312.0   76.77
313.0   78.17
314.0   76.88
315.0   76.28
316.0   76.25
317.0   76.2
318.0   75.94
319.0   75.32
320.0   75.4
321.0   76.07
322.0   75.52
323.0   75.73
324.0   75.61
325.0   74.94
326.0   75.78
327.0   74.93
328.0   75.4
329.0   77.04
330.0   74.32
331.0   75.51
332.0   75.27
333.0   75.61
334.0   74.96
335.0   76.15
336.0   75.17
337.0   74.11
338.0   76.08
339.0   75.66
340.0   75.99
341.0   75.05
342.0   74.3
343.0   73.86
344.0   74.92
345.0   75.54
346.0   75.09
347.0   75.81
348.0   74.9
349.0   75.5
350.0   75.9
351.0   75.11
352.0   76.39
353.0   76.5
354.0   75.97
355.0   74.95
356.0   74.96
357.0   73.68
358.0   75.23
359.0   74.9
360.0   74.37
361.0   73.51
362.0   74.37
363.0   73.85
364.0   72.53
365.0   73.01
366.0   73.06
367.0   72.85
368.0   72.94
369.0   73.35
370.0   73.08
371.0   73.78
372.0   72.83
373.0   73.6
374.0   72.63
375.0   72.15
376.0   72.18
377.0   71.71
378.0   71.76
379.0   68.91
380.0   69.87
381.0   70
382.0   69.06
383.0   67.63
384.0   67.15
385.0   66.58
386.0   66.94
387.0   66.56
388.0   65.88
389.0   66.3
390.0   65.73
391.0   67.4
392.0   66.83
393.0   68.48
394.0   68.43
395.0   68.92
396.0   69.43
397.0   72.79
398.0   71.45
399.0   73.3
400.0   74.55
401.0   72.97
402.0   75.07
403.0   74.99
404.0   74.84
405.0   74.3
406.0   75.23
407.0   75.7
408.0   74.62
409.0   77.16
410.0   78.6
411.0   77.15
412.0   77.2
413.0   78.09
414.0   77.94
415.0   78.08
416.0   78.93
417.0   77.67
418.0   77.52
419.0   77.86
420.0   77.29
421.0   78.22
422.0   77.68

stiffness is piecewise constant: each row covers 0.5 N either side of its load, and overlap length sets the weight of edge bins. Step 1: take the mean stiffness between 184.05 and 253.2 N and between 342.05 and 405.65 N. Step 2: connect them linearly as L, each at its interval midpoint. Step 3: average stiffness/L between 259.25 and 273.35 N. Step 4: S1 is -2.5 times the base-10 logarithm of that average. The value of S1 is -0.17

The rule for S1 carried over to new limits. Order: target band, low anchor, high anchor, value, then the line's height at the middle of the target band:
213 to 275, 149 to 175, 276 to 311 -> -0.14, 72.7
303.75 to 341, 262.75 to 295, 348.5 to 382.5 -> -0.07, 71.3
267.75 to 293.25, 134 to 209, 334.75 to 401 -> 0.20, 76.3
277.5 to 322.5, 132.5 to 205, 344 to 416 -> 0.10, 75.9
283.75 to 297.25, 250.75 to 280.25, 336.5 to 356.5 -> 0.24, 80.4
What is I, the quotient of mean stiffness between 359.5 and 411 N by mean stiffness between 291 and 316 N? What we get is 0.92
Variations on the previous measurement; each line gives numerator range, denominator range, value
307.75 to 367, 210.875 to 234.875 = 0.94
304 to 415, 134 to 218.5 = 0.91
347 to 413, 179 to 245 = 0.89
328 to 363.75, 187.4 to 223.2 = 0.92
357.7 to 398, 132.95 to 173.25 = 0.89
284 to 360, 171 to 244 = 0.91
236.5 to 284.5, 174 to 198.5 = 0.94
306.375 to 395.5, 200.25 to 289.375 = 0.95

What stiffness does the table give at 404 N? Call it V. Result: 74.84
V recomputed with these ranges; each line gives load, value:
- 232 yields 80.7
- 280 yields 48.42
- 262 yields 97.27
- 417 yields 77.67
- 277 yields 64.48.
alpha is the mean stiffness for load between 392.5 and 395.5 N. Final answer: 68.6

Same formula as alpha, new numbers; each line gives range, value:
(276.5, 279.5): 58.6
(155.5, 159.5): 81.6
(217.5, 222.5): 79.9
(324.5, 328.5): 75.3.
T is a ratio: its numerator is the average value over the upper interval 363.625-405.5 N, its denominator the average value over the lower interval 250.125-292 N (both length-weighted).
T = 1.0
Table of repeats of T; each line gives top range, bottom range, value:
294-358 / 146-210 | 0.93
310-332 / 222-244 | 0.96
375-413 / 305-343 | 0.94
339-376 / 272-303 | 1.14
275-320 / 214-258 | 0.86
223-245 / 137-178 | 0.98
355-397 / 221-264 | 0.87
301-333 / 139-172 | 0.94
